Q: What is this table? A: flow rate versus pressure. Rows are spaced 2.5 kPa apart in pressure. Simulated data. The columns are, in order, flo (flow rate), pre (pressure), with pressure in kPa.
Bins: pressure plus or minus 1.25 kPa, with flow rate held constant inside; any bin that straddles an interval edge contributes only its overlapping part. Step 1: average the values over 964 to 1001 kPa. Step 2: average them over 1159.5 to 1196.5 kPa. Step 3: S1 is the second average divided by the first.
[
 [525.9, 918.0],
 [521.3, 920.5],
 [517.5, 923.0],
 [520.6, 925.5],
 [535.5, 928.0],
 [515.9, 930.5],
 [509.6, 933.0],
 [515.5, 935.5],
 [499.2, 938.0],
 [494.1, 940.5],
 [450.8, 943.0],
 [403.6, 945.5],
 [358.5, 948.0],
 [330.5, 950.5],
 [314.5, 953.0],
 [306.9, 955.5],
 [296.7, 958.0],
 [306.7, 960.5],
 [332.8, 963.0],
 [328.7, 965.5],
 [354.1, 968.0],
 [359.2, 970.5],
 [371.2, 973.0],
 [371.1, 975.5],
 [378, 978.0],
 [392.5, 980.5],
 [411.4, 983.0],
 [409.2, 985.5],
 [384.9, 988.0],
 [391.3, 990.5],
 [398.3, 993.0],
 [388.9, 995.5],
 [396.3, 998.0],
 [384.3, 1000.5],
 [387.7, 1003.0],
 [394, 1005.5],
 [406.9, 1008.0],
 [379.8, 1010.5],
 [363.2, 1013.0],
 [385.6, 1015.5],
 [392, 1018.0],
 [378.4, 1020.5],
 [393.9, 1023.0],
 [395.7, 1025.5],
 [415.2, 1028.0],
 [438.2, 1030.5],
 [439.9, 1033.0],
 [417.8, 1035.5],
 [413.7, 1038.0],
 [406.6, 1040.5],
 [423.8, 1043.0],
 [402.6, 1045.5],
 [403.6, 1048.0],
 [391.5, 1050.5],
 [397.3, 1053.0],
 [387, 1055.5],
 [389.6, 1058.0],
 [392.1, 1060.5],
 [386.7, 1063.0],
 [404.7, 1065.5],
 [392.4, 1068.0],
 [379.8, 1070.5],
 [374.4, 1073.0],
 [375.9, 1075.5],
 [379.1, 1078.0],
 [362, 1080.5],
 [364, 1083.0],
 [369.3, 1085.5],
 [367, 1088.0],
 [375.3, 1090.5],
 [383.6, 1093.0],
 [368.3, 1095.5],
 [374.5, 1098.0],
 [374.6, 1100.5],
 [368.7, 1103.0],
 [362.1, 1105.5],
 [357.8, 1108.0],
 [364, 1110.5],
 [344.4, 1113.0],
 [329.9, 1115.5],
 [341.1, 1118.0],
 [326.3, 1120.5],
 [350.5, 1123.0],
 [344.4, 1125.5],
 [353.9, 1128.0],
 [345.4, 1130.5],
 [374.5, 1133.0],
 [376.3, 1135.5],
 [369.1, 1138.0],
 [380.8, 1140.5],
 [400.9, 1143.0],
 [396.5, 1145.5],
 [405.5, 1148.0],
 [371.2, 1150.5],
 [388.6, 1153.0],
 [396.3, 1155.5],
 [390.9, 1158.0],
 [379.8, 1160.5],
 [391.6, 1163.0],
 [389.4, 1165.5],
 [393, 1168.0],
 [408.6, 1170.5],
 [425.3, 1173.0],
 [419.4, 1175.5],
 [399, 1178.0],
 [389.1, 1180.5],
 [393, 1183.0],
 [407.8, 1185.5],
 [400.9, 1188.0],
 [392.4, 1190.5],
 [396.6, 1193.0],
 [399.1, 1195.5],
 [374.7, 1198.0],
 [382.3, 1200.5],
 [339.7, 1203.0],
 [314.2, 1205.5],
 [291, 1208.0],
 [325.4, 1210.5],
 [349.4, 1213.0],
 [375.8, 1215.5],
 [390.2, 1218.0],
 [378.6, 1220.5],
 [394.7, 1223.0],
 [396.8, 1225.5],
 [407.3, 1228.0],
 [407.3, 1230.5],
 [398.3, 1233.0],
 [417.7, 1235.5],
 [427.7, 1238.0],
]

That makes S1 1.0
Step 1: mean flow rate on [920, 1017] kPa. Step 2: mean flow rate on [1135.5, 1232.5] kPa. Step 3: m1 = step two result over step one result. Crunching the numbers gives 0.95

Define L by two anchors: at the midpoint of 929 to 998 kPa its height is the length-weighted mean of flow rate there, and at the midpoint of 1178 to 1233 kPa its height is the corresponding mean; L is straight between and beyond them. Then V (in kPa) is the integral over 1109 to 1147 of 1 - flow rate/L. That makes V 2.2 kPa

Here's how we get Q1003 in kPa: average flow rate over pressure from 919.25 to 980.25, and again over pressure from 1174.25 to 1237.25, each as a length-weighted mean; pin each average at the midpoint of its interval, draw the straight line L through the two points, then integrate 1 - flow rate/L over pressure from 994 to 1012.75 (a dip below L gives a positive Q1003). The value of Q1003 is 0.73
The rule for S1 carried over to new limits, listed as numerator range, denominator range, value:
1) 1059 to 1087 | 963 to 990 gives 1.01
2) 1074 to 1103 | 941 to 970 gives 1.07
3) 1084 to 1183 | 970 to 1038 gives 0.95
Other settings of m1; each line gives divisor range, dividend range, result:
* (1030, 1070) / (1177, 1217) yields 0.92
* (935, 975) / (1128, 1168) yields 1.03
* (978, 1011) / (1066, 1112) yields 0.94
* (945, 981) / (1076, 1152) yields 1.06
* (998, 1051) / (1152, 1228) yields 0.96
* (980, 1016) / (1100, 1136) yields 0.90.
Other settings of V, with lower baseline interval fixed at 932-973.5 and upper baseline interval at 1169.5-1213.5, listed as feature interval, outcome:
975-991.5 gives -0.39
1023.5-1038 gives -1.41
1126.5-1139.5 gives 0.55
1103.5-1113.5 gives 0.56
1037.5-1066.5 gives -1.36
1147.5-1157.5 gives -0.26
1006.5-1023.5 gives -0.14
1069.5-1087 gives 0.42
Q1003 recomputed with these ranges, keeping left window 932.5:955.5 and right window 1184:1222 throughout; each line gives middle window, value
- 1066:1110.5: 2.2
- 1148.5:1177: -1.5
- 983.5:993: 0.4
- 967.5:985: 1.5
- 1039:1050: -0.2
